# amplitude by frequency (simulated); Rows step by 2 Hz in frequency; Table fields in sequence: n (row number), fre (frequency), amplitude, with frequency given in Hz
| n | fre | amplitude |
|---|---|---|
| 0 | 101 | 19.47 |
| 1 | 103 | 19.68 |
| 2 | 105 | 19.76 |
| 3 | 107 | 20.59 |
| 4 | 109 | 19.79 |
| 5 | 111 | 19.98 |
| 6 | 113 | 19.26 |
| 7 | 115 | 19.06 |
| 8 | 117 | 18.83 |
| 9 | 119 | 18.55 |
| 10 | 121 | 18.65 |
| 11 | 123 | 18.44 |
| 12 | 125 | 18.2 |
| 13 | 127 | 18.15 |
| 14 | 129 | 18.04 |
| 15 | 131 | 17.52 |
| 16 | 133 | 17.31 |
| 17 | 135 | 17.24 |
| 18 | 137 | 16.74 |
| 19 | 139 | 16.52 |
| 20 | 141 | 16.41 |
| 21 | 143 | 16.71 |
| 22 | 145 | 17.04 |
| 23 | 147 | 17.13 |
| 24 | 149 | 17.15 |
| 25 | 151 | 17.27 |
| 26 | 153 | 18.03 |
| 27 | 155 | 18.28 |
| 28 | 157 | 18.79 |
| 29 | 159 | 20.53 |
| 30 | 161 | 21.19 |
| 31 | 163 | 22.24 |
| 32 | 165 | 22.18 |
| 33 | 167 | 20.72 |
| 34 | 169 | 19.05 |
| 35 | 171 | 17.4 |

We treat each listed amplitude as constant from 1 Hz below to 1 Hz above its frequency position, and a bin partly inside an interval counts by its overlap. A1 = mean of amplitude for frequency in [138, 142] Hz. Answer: 16.5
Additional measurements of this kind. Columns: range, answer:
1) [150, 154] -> 17.6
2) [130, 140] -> 17.1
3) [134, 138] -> 17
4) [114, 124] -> 18.7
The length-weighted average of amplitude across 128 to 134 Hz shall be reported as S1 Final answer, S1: 17.6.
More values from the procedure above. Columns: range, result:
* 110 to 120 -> 19.1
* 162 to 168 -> 21.7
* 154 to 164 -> 20.2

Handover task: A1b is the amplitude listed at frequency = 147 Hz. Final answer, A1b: 17.13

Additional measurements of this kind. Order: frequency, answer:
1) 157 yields 18.79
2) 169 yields 19.05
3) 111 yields 19.98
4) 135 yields 17.24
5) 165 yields 22.18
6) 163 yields 22.24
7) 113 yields 19.26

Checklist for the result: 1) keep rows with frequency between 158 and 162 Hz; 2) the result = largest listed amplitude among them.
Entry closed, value 21.19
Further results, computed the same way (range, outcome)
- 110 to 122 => 19.98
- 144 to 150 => 17.15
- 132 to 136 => 17.31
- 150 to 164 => 22.24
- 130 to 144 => 17.52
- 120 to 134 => 18.65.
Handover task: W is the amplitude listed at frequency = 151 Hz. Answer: 17.27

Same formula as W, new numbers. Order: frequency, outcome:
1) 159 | 20.53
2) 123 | 18.44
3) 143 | 16.71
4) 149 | 17.15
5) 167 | 20.72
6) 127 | 18.15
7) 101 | 19.47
